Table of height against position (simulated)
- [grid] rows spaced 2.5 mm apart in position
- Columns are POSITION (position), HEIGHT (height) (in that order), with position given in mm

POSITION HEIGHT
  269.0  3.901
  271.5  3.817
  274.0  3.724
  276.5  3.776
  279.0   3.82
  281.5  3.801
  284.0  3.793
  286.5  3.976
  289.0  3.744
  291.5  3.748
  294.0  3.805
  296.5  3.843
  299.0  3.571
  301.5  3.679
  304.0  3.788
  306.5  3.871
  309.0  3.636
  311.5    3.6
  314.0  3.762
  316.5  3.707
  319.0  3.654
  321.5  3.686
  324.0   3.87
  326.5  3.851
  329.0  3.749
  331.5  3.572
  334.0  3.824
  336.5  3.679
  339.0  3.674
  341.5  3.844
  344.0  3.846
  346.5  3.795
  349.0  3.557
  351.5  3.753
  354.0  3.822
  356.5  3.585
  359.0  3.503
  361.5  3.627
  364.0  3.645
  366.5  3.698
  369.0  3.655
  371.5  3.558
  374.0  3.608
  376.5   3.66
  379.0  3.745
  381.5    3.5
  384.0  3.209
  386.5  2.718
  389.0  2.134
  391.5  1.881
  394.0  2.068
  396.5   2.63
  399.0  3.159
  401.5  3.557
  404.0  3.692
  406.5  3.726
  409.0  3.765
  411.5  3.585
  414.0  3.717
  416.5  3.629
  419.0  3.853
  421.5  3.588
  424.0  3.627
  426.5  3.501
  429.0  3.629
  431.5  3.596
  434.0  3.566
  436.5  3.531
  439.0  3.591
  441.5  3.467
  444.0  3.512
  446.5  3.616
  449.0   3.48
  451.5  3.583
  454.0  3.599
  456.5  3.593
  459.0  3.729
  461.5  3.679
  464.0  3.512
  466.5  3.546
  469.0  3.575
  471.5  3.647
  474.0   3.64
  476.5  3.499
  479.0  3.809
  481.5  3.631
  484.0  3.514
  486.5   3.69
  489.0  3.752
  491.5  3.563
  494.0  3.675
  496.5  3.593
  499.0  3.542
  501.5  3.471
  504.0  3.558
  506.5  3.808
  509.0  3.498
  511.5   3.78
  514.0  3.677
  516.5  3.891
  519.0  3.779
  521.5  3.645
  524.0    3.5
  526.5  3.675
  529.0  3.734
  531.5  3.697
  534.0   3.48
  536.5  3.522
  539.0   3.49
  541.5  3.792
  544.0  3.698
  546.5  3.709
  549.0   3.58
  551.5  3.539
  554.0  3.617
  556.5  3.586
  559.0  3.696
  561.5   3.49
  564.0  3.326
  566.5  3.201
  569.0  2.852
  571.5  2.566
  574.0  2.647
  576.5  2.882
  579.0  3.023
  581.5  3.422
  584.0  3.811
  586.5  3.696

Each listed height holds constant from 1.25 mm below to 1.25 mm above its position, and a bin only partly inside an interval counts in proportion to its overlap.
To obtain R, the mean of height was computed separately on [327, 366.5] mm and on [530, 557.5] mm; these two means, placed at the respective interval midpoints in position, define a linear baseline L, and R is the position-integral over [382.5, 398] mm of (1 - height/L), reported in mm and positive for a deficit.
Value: 5.1 mm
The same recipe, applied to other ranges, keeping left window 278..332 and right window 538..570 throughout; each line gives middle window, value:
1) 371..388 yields 1.28 mm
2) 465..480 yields -0.10 mm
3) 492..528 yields -0.96 mm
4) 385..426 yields 4.94 mm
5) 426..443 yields 0.33 mm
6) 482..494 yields -0.20 mm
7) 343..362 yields 0.11 mm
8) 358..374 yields 0.34 mm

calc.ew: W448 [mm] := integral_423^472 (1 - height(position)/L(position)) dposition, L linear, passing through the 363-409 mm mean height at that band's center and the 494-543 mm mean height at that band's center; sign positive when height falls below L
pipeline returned -2.3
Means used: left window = 3.23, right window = 3.64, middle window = 3.58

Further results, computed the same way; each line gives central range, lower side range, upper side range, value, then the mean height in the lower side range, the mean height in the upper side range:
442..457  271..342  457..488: 0.34 mm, 3.75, 3.62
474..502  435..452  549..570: -0.97 mm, 3.54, 3.43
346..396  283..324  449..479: 5.00 mm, 3.75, 3.6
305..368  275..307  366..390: -2.79 mm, 3.78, 3.35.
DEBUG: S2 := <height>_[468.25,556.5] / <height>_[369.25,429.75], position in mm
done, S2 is 1.09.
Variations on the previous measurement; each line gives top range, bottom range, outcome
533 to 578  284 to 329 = 0.90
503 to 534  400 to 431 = 1.01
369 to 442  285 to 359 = 0.90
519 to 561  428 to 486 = 1.01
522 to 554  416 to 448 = 1.01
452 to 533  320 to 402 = 1.06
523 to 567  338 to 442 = 1.03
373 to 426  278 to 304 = 0.87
